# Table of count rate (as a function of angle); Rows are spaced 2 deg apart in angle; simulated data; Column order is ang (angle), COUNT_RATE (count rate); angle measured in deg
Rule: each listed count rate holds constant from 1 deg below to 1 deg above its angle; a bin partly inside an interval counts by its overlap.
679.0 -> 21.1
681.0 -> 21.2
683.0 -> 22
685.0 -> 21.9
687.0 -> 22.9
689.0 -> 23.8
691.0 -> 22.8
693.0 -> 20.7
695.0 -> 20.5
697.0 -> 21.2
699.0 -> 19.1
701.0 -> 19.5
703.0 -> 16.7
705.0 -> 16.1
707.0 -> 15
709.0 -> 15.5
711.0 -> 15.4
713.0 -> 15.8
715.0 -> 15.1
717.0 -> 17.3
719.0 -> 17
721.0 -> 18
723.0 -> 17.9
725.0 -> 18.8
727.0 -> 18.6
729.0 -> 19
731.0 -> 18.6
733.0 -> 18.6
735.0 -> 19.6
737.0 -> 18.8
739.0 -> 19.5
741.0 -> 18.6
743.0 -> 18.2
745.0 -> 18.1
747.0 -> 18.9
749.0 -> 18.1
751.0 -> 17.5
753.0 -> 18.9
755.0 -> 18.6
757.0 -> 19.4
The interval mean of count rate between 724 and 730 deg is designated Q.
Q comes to 18.8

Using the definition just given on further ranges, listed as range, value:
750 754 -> 18.2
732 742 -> 19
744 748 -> 18.5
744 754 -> 18.3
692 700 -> 20.4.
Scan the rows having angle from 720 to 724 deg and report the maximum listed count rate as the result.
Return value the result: 18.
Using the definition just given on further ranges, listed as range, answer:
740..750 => 18.9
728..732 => 19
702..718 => 17.3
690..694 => 22.8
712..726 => 18.8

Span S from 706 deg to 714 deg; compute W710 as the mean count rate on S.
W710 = 15.4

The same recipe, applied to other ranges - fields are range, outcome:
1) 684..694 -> 22.4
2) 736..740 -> 19.1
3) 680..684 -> 21.6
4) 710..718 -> 15.9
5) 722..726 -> 18.4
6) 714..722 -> 16.9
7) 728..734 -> 18.7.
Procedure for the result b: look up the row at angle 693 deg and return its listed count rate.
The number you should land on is 20.7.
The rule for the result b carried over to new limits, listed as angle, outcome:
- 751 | 17.5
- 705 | 16.1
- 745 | 18.1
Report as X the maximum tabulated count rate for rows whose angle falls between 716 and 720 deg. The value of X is 17.3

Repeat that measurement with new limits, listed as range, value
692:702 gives 21.2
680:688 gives 22.9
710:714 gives 15.8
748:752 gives 18.1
